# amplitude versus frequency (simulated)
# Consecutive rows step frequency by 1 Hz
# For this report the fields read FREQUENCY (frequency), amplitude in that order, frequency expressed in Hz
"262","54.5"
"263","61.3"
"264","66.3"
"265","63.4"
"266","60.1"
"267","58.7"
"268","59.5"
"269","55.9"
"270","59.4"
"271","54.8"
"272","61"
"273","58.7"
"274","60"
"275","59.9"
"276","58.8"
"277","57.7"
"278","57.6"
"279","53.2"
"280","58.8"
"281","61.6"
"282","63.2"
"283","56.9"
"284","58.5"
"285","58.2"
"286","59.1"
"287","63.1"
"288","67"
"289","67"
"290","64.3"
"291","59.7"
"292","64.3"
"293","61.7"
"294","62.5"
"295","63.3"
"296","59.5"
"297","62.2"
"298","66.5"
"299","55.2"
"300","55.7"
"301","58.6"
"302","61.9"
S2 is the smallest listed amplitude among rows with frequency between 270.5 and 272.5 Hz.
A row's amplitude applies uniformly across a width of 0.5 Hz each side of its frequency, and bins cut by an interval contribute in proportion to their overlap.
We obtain 54.8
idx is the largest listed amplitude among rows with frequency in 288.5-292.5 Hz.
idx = 67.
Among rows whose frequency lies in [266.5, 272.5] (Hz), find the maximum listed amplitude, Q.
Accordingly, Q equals 61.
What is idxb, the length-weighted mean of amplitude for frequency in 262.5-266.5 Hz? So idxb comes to 62.8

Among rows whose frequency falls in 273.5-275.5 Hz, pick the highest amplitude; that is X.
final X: 60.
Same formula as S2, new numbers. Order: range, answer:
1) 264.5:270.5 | 55.9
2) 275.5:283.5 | 53.2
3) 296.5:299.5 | 55.2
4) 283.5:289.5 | 58.2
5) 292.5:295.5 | 61.7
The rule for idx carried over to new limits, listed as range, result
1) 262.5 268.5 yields 66.3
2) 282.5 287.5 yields 63.1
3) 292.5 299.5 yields 66.5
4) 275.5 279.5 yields 58.8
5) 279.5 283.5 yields 63.2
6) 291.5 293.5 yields 64.3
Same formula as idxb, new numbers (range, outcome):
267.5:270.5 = 58.3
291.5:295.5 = 63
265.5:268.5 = 59.4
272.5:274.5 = 59.4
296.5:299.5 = 61.3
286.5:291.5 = 64.2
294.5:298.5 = 62.9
